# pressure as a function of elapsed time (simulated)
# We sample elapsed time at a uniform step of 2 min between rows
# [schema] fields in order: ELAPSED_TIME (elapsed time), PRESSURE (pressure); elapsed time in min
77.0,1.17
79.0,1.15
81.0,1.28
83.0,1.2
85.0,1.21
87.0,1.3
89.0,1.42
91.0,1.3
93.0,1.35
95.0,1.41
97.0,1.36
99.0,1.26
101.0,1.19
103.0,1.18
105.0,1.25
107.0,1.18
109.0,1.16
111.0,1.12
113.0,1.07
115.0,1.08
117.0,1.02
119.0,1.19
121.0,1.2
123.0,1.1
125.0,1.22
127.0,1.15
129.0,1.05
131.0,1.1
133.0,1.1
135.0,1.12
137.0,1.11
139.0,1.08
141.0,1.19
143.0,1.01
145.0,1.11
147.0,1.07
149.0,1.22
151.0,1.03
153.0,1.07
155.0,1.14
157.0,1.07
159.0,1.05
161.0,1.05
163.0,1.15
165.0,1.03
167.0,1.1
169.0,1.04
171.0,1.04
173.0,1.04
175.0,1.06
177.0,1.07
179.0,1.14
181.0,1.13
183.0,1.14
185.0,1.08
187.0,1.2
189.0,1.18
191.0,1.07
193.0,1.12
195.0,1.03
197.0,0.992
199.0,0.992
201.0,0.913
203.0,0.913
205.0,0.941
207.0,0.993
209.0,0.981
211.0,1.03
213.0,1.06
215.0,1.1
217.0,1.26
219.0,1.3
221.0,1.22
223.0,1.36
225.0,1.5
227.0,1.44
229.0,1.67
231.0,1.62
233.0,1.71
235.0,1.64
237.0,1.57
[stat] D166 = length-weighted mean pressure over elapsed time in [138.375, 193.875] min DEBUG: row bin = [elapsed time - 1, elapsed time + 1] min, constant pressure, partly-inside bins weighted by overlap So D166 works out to 1.1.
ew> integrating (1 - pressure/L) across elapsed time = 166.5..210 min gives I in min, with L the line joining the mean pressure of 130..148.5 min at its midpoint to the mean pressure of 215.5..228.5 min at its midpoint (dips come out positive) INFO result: 6.8 min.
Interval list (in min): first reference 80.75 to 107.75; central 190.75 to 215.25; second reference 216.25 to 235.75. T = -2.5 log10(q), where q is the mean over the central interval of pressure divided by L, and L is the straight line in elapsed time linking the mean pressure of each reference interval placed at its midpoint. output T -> 0.389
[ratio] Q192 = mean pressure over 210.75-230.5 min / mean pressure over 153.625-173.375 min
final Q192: 1.2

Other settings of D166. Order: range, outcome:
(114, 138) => 1.12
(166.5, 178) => 1.06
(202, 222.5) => 1.09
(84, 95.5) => 1.33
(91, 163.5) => 1.15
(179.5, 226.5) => 1.11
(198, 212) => 0.966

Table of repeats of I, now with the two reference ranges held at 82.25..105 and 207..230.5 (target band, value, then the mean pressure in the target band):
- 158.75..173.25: 2.38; 1.06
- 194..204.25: 2.42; 0.967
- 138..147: 1.29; 1.09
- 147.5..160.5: 1.85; 1.09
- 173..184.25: 1.49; 1.1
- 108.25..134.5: 3.33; 1.12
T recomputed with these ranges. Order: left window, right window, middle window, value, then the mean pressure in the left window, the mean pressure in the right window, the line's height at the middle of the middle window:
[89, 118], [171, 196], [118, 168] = 0.05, 1.22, 1.1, 1.16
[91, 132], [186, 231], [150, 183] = 0.09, 1.18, 1.16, 1.17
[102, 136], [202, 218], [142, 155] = 0.01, 1.13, 1.03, 1.1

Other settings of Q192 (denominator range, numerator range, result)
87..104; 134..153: 0.84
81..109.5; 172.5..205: 0.84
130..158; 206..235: 1.19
